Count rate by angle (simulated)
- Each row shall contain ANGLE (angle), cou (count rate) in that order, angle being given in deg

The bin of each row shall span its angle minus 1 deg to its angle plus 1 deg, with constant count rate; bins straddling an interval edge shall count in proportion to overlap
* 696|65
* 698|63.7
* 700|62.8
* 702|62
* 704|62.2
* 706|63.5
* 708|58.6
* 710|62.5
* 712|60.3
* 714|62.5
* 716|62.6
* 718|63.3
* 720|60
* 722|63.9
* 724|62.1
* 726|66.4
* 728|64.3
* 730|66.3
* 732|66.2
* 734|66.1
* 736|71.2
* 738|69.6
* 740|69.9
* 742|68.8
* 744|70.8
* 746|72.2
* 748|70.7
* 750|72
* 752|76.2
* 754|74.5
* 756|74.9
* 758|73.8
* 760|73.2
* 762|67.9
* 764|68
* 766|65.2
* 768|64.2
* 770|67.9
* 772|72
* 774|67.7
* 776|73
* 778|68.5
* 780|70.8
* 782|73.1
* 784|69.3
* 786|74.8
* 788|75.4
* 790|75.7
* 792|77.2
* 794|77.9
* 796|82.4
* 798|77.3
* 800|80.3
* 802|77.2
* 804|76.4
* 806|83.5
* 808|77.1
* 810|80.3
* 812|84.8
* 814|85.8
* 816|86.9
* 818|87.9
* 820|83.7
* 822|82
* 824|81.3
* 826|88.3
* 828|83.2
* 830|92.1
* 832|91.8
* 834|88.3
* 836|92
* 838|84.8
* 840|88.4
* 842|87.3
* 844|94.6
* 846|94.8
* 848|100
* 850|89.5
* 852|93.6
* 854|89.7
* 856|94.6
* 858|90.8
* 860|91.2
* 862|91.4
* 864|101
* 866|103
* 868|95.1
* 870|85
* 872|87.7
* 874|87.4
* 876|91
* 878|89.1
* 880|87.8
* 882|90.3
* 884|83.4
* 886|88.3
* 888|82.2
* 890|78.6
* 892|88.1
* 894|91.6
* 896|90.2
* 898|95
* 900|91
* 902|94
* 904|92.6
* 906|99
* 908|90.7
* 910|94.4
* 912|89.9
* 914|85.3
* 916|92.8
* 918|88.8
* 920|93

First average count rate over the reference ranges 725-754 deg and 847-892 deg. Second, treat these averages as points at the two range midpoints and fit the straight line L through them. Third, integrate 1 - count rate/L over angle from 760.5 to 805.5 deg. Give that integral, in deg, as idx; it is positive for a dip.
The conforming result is 2.1 deg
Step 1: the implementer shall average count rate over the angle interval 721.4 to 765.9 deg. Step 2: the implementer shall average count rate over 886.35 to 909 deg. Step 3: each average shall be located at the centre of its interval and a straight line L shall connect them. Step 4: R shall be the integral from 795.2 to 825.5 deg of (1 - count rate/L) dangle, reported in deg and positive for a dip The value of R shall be -1.33 deg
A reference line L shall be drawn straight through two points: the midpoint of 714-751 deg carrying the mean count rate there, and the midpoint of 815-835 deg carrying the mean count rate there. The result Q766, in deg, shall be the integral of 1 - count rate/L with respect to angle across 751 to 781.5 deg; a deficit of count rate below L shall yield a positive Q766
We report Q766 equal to 1.4 deg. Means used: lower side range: 66.9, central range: 70.6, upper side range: 86.5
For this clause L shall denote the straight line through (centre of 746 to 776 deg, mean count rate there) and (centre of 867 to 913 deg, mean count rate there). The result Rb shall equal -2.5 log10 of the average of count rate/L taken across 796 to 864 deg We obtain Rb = -0.08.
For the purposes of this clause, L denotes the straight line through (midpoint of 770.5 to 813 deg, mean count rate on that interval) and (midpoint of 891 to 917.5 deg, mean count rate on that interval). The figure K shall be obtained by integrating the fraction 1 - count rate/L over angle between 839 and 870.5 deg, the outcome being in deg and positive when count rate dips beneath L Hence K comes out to -3.1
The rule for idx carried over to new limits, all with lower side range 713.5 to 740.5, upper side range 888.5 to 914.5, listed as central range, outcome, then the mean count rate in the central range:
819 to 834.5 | -1.25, 86.3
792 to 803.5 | -0.48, 78.7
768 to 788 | 0.56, 70.7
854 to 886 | -1.87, 91.1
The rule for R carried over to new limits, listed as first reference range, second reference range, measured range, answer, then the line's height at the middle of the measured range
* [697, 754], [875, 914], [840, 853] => -1.6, 83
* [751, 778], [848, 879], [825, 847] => -0.9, 86.2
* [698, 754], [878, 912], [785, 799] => -0.4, 75.3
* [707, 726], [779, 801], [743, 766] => -0.9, 69.2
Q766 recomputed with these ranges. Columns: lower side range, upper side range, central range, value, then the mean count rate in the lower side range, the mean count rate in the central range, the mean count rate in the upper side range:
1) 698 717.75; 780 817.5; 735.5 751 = -0.49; 62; 70.6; 78.5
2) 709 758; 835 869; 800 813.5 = 0.51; 67.5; 80.1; 93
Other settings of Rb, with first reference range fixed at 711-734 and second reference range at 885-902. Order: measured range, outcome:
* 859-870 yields -0.13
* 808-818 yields -0.10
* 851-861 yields -0.11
